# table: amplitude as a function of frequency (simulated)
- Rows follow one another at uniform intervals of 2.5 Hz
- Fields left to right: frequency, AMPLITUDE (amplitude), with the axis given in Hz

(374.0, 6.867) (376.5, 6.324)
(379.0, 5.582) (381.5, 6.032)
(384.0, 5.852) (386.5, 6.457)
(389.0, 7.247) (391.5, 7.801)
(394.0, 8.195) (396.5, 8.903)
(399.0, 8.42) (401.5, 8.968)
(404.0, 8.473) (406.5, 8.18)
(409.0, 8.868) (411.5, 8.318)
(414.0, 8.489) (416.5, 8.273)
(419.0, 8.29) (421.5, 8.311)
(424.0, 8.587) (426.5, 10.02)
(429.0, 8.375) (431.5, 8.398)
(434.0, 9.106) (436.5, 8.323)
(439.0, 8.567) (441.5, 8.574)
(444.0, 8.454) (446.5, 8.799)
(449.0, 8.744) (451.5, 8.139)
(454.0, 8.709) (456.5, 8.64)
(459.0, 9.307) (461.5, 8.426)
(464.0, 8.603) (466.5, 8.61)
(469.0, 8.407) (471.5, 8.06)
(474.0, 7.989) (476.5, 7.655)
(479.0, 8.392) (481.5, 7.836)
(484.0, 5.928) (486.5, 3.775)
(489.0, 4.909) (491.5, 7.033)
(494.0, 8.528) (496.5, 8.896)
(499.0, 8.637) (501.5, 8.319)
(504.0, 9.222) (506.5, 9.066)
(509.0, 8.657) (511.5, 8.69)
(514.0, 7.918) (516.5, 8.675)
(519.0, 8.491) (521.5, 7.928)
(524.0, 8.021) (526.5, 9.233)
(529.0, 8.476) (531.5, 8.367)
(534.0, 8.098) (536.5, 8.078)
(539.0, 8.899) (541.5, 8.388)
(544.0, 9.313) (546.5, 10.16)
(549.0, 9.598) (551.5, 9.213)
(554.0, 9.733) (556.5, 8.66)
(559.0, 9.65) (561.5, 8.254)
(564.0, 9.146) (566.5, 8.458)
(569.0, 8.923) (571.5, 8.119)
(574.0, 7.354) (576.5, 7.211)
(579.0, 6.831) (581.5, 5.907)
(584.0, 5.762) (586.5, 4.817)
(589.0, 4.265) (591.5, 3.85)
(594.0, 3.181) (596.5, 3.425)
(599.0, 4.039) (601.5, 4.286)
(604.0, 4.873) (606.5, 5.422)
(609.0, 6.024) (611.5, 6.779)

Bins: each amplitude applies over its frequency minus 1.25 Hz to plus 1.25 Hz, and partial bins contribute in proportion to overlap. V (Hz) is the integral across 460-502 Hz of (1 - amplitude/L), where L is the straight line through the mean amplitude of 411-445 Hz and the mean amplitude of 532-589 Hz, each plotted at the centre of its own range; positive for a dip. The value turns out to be 3.78 Hz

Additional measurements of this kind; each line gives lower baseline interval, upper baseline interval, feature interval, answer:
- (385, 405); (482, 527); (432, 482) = -3.4 Hz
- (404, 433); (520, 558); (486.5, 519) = 2.6 Hz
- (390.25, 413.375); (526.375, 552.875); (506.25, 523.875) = 0.8 Hz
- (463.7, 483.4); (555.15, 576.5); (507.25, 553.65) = -2.0 Hz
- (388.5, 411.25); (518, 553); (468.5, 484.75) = 1.5 Hz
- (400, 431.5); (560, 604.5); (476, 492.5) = 2.4 Hz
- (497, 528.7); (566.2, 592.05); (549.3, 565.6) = -4.4 Hz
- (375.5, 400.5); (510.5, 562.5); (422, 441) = -2.9 Hz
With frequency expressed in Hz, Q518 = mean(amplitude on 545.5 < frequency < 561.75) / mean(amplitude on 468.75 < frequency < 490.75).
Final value 1.4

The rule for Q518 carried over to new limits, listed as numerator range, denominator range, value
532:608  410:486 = 0.85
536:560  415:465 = 1.07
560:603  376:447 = 0.76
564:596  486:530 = 0.77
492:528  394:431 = 1.00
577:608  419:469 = 0.55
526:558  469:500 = 1.22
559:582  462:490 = 1.08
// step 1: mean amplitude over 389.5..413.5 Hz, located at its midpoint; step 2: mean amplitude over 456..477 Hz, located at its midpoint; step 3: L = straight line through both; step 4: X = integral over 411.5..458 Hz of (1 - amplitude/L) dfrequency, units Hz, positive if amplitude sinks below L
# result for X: -0.9 Hz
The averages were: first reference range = 8.42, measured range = 8.6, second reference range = 8.43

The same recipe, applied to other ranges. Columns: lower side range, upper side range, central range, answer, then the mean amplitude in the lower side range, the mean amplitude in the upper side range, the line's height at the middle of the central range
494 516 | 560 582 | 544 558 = -2.3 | 8.67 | 7.89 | 8.12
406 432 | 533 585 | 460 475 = 0.2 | 8.57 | 8.38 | 8.51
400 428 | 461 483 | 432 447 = -0.3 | 8.61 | 8.19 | 8.43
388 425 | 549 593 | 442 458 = -0.9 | 8.36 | 7.46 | 8.12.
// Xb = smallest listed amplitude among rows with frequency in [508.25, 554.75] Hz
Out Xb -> 7.918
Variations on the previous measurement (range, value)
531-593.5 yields 3.85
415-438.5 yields 8.273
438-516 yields 3.775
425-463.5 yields 8.139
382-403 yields 5.852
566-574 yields 7.354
